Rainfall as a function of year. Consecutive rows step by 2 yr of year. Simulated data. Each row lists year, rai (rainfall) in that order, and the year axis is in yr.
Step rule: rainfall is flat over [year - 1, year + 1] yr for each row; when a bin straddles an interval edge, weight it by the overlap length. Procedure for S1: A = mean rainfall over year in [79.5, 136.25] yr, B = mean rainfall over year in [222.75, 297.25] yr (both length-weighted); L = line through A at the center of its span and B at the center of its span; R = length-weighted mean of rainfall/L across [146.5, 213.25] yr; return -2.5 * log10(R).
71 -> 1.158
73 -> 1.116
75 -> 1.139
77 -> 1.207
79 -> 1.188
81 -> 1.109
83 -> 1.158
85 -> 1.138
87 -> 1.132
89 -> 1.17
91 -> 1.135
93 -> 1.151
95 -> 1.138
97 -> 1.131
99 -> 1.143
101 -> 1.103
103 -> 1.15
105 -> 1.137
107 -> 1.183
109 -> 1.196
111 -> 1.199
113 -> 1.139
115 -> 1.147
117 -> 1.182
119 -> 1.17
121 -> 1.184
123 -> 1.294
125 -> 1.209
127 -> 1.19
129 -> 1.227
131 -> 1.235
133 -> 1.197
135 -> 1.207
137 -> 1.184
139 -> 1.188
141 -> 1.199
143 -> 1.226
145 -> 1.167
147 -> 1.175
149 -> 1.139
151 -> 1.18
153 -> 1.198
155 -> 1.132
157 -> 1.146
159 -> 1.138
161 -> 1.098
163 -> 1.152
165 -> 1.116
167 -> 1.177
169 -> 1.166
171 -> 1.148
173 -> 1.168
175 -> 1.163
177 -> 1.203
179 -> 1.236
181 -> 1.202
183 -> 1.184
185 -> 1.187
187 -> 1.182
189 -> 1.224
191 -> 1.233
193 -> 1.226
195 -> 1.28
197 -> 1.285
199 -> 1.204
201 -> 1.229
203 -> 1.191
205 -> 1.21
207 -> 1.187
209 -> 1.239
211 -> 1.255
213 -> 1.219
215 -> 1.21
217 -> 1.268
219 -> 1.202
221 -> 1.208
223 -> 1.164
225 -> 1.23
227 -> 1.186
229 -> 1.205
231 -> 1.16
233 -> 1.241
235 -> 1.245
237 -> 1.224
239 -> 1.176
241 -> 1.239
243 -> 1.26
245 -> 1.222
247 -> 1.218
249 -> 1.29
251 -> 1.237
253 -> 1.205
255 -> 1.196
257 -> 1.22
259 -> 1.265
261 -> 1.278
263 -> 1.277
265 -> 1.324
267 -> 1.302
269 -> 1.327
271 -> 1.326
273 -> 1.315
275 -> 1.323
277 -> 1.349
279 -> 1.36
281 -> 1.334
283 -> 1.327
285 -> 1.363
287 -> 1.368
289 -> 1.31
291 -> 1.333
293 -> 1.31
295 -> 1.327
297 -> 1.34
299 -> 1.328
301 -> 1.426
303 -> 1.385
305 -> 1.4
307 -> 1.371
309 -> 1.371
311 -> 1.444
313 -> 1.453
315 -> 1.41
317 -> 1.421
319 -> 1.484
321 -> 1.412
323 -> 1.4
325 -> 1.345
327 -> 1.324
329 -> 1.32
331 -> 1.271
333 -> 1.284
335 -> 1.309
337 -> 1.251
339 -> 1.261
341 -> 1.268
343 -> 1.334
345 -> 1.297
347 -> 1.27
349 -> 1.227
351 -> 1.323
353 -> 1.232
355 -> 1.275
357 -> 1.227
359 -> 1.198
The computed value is 0.03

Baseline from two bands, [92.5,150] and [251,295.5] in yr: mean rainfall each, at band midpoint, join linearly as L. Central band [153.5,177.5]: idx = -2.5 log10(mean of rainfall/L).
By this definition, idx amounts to 0.06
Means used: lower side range 1.18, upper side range 1.3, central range 1.15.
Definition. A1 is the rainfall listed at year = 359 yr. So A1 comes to 1.198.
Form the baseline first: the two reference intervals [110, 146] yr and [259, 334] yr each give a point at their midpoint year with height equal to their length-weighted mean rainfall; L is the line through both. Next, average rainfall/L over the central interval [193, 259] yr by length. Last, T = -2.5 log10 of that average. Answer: 0.06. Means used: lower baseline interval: 1.2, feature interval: 1.22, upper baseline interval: 1.35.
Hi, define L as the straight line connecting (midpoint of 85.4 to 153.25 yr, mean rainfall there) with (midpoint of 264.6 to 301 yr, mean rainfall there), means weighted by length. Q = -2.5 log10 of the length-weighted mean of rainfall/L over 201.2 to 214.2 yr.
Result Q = 0.04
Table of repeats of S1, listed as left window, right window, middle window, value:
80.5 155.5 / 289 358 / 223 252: 0.04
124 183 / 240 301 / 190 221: 0.00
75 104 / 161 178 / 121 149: -0.05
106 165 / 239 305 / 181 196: 0.01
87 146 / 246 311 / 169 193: 0.04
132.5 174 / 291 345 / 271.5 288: -0.03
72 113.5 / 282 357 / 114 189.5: 0.02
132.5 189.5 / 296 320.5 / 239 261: 0.07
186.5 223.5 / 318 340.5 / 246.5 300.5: -0.02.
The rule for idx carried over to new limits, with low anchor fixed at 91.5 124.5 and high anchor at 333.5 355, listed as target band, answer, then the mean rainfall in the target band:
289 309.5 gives -0.08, 1.36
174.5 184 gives 0.00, 1.2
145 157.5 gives 0.02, 1.16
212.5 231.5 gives 0.01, 1.21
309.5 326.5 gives -0.12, 1.42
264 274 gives -0.07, 1.32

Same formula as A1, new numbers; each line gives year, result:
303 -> 1.385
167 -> 1.177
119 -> 1.17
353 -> 1.232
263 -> 1.277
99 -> 1.143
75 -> 1.139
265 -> 1.324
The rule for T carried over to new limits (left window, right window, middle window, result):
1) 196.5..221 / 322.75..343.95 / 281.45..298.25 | -0.05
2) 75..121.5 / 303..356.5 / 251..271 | 0.01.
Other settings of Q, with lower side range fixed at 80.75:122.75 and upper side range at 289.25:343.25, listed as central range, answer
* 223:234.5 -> 0.06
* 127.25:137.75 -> -0.02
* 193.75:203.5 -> 0.00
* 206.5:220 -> 0.03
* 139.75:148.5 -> 0.01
